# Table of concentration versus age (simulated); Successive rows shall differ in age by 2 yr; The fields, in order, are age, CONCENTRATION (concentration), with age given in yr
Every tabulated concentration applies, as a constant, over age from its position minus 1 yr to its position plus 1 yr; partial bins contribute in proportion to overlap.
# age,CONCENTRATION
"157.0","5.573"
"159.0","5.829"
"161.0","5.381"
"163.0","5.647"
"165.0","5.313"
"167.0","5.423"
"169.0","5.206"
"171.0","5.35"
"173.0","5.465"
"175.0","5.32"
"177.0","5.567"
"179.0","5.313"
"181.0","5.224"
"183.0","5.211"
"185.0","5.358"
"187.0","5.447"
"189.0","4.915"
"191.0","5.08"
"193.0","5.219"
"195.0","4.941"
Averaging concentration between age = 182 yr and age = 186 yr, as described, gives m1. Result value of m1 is 5.28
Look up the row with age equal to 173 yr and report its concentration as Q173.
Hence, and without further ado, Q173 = 5.465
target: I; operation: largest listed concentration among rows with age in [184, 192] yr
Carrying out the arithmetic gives 5.447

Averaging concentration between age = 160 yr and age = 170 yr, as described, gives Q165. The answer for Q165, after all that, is 5.39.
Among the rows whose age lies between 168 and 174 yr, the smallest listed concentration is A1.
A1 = 5.206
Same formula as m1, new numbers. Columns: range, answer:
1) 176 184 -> 5.33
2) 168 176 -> 5.34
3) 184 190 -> 5.24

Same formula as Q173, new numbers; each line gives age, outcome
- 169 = 5.206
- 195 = 4.941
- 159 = 5.829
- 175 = 5.32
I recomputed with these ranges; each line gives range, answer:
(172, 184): 5.567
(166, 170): 5.423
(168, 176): 5.465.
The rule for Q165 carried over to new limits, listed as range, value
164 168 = 5.37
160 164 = 5.51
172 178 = 5.45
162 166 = 5.48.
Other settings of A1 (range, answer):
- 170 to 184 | 5.211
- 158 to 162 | 5.381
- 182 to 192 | 4.915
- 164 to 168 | 5.313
